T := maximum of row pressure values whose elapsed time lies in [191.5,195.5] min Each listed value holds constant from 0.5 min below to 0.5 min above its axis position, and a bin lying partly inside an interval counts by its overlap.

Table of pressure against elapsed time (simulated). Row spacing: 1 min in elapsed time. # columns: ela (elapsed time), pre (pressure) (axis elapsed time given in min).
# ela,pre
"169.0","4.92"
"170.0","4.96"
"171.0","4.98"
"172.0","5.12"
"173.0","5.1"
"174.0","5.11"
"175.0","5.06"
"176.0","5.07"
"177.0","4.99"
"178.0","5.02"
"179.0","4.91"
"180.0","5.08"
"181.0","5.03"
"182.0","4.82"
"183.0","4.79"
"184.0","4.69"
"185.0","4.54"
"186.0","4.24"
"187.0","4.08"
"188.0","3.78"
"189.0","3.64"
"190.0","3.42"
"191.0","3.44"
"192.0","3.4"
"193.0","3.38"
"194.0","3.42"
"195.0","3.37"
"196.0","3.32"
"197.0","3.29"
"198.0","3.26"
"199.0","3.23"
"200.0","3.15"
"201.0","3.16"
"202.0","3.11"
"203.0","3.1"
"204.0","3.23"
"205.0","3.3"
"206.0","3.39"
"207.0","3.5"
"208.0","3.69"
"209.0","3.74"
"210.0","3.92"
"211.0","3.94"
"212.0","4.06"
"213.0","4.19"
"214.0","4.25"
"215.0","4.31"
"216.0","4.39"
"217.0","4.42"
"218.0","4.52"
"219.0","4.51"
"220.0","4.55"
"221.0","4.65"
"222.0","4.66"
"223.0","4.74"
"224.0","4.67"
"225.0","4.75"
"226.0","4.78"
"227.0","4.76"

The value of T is 3.42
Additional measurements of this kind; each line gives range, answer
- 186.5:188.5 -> 4.08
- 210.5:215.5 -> 4.31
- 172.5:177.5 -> 5.11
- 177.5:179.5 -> 5.02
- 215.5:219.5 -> 4.52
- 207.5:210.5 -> 3.92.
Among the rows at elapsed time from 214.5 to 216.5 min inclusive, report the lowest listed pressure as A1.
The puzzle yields 4.31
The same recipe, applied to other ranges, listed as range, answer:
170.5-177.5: 4.98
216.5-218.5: 4.42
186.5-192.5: 3.4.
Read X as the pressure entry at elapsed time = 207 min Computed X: 3.5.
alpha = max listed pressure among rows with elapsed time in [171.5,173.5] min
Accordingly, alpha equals 5.12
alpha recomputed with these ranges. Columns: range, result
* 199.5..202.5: 3.16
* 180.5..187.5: 5.03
